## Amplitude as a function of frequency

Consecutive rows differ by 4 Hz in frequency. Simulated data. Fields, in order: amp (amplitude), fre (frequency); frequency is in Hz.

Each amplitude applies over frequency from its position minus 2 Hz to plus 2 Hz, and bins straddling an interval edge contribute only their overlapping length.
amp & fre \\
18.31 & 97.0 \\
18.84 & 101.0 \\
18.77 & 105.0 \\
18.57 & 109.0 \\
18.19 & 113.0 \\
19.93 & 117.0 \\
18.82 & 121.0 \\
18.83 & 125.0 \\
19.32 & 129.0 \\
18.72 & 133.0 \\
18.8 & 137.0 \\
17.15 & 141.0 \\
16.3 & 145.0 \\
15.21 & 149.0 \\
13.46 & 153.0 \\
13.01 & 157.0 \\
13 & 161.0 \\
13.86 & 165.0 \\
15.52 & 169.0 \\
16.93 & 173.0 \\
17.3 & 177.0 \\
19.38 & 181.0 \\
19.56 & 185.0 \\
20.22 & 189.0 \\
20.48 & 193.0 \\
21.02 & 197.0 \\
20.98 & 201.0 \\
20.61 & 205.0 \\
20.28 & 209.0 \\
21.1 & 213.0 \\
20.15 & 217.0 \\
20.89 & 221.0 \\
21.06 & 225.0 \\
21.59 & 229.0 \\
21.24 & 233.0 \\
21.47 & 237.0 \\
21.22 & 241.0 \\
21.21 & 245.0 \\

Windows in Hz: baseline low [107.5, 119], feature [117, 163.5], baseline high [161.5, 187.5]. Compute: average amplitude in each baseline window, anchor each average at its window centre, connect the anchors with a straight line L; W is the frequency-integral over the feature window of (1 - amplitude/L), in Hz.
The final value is 3.5 Hz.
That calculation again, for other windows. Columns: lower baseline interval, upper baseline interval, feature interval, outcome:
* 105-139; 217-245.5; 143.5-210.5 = 8.7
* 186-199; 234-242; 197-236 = 0.1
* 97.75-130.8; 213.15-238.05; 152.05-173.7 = 6.2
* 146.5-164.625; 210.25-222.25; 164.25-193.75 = -2.7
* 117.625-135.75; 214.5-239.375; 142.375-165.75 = 6.4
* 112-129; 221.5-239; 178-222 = 0.7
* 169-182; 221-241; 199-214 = -0.9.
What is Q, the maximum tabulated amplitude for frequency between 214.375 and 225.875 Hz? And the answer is 21.06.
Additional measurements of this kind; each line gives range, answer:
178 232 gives 21.59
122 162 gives 19.32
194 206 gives 21.02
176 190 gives 20.22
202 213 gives 21.1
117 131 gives 19.93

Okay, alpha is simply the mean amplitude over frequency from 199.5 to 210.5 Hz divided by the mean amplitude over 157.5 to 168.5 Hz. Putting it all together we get 1.51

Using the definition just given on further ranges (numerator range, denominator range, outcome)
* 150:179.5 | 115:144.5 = 0.79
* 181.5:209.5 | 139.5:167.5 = 1.40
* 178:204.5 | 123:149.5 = 1.13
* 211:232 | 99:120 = 1.11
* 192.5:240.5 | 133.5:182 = 1.32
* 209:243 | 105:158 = 1.20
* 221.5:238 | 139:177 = 1.41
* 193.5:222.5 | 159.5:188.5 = 1.24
